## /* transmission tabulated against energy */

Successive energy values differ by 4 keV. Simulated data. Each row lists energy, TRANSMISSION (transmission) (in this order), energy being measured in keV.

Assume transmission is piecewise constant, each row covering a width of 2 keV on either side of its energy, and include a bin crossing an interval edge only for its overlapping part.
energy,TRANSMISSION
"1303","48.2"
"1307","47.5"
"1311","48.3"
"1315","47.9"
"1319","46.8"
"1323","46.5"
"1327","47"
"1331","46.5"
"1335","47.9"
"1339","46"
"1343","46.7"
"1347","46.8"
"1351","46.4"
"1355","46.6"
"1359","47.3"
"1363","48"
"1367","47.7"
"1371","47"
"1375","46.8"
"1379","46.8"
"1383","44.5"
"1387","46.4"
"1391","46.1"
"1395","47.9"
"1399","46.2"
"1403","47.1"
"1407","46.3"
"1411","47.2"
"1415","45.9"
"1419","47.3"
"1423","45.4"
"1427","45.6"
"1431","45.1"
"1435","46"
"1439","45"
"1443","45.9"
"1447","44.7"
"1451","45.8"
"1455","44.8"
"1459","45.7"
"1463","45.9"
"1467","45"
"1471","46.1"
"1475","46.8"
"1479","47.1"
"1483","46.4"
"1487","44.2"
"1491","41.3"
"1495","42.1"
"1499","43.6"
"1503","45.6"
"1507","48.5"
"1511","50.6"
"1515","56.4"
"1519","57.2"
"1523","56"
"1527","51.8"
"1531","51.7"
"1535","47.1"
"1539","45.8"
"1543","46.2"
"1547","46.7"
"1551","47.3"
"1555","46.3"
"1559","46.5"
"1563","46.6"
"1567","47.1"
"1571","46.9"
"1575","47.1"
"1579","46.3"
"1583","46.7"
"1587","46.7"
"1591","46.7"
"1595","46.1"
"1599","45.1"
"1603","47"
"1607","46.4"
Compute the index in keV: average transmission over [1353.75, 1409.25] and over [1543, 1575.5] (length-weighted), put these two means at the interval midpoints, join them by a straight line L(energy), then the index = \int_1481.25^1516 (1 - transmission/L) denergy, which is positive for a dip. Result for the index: 0.4 keV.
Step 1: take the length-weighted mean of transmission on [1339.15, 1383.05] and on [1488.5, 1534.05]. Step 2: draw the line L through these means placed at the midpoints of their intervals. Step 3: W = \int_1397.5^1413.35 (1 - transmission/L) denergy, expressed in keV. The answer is 0.3 keV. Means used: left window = 46.9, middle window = 46.7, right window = 49.4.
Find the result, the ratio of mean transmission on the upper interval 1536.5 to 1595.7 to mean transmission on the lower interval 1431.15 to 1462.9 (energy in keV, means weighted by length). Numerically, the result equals 1.03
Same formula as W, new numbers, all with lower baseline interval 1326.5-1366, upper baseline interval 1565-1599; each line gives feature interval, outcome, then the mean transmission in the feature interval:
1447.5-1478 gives 0.7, 45.7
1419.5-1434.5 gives 0.4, 45.6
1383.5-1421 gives 0.2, 46.6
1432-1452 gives 0.6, 45.4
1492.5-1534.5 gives -3.1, 50.1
